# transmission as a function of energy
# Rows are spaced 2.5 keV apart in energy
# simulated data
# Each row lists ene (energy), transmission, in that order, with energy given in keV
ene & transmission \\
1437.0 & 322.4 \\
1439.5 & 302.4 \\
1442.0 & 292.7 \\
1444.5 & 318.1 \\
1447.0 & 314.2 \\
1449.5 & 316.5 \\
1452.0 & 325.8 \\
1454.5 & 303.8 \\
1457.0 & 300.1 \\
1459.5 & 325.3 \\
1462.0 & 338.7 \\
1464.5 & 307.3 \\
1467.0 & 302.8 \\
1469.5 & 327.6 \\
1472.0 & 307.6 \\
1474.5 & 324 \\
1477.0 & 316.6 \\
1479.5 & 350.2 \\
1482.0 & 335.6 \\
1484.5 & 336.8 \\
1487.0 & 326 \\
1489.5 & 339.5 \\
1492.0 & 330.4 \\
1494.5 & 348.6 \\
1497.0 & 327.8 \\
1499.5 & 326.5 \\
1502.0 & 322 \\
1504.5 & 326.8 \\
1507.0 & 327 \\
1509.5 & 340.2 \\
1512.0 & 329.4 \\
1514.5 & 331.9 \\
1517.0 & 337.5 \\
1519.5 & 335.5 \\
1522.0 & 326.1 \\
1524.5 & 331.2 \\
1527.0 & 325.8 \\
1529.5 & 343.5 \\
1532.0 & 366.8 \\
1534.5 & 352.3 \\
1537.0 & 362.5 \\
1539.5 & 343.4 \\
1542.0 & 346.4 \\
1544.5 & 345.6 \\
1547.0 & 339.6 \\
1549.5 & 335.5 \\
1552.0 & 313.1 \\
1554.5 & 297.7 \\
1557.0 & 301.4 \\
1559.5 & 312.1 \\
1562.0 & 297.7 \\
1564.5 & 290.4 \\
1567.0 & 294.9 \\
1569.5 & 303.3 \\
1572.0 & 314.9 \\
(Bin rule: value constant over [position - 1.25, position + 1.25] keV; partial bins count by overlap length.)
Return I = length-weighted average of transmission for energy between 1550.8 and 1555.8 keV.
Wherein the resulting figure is 305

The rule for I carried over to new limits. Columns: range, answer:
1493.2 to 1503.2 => 331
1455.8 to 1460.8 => 313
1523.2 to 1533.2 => 342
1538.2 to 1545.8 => 345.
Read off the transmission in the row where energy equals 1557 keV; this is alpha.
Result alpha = 301.4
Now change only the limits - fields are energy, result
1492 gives 330.4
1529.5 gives 343.5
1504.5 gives 326.8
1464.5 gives 307.3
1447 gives 314.2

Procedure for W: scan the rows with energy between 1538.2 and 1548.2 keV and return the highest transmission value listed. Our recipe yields 346.4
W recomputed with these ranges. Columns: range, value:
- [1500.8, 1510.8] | 340.2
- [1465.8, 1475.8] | 327.6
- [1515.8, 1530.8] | 343.5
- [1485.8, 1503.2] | 348.6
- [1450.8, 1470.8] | 338.7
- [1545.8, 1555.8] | 339.6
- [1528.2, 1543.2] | 366.8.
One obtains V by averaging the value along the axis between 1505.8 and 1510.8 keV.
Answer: 334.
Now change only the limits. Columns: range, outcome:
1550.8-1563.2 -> 304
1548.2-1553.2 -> 325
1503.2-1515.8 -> 331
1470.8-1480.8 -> 325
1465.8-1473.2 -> 313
